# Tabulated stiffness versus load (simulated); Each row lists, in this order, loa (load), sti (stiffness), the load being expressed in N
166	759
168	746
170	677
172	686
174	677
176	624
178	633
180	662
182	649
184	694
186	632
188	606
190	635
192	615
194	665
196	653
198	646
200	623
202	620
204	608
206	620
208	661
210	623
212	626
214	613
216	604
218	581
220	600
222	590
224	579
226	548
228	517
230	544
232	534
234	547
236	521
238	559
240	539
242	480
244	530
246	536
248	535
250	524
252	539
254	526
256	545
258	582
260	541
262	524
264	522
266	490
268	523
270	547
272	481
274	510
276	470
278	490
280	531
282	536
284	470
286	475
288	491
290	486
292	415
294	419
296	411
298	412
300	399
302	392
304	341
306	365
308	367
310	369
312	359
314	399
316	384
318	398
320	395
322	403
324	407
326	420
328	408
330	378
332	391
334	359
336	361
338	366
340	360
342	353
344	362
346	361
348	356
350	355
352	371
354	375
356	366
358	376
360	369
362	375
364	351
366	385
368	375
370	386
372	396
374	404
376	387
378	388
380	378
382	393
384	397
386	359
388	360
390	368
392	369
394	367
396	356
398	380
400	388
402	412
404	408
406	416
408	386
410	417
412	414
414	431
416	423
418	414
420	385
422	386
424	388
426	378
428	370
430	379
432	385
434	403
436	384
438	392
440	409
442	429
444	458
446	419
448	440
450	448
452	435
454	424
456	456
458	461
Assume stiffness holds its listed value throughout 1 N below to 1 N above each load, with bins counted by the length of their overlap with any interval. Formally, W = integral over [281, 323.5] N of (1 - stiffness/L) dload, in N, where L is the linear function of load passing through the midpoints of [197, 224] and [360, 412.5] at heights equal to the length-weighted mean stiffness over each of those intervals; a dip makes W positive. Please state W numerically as 7.04 N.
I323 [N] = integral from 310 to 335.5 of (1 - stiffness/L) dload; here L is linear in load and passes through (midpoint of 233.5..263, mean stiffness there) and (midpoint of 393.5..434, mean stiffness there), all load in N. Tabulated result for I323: 4.4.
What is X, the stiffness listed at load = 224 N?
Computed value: 579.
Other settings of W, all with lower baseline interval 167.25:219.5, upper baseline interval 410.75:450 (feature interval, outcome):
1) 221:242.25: 2.1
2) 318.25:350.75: 8.0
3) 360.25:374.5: 2.7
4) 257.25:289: 2.9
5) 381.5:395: 2.3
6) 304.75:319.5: 4.1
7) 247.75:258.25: 0.8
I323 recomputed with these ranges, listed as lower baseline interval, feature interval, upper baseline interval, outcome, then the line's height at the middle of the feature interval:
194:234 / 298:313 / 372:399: 3.38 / 482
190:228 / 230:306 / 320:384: 3.20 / 516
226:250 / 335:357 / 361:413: 3.26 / 425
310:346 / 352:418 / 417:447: 0.79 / 391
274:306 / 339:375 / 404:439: 4.38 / 422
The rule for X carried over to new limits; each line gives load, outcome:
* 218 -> 581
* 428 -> 370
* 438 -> 392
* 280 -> 531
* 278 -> 490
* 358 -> 376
